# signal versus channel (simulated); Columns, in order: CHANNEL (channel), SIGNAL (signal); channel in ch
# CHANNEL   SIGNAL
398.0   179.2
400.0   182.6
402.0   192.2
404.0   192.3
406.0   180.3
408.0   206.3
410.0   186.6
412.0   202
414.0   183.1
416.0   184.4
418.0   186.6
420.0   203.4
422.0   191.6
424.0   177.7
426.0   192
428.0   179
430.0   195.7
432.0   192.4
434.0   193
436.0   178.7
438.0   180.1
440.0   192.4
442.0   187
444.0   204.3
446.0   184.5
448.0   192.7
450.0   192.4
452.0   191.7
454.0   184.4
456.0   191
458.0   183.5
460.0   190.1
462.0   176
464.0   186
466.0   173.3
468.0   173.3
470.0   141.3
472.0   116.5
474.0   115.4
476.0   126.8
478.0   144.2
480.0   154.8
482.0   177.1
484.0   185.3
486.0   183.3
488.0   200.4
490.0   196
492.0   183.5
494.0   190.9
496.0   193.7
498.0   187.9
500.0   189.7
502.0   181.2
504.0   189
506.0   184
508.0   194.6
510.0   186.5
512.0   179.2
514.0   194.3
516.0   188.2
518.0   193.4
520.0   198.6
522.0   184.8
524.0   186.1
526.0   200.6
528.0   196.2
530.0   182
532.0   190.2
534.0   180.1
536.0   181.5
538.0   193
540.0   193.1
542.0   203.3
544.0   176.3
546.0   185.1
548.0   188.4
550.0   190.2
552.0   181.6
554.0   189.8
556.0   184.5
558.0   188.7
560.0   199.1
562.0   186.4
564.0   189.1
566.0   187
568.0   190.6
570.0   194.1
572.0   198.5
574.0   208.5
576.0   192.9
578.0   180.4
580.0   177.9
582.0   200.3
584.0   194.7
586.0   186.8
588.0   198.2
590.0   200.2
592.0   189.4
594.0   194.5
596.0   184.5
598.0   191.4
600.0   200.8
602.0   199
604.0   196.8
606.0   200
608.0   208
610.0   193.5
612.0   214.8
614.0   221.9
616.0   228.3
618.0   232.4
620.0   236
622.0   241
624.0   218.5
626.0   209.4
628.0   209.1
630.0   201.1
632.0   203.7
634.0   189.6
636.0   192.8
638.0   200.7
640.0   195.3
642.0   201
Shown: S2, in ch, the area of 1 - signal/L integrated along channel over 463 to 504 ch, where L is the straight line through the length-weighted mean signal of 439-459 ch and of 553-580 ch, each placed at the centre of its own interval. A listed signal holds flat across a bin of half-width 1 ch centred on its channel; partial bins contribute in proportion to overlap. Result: 4.32 ch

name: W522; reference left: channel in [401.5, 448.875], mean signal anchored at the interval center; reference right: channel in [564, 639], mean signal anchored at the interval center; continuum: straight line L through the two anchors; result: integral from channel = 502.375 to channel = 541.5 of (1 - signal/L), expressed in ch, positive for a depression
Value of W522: 1.41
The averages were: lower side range 190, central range 189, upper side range 202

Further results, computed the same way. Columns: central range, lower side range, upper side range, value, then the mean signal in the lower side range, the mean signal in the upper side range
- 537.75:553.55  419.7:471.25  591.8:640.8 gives 0.71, 185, 206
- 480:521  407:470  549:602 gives 0.30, 187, 192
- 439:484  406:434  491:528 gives 4.26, 191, 189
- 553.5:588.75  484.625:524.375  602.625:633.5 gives 2.09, 189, 214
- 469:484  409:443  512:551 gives 3.69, 189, 189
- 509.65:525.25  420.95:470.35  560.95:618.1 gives 0.19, 186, 197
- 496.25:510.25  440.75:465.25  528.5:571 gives 0.04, 189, 188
